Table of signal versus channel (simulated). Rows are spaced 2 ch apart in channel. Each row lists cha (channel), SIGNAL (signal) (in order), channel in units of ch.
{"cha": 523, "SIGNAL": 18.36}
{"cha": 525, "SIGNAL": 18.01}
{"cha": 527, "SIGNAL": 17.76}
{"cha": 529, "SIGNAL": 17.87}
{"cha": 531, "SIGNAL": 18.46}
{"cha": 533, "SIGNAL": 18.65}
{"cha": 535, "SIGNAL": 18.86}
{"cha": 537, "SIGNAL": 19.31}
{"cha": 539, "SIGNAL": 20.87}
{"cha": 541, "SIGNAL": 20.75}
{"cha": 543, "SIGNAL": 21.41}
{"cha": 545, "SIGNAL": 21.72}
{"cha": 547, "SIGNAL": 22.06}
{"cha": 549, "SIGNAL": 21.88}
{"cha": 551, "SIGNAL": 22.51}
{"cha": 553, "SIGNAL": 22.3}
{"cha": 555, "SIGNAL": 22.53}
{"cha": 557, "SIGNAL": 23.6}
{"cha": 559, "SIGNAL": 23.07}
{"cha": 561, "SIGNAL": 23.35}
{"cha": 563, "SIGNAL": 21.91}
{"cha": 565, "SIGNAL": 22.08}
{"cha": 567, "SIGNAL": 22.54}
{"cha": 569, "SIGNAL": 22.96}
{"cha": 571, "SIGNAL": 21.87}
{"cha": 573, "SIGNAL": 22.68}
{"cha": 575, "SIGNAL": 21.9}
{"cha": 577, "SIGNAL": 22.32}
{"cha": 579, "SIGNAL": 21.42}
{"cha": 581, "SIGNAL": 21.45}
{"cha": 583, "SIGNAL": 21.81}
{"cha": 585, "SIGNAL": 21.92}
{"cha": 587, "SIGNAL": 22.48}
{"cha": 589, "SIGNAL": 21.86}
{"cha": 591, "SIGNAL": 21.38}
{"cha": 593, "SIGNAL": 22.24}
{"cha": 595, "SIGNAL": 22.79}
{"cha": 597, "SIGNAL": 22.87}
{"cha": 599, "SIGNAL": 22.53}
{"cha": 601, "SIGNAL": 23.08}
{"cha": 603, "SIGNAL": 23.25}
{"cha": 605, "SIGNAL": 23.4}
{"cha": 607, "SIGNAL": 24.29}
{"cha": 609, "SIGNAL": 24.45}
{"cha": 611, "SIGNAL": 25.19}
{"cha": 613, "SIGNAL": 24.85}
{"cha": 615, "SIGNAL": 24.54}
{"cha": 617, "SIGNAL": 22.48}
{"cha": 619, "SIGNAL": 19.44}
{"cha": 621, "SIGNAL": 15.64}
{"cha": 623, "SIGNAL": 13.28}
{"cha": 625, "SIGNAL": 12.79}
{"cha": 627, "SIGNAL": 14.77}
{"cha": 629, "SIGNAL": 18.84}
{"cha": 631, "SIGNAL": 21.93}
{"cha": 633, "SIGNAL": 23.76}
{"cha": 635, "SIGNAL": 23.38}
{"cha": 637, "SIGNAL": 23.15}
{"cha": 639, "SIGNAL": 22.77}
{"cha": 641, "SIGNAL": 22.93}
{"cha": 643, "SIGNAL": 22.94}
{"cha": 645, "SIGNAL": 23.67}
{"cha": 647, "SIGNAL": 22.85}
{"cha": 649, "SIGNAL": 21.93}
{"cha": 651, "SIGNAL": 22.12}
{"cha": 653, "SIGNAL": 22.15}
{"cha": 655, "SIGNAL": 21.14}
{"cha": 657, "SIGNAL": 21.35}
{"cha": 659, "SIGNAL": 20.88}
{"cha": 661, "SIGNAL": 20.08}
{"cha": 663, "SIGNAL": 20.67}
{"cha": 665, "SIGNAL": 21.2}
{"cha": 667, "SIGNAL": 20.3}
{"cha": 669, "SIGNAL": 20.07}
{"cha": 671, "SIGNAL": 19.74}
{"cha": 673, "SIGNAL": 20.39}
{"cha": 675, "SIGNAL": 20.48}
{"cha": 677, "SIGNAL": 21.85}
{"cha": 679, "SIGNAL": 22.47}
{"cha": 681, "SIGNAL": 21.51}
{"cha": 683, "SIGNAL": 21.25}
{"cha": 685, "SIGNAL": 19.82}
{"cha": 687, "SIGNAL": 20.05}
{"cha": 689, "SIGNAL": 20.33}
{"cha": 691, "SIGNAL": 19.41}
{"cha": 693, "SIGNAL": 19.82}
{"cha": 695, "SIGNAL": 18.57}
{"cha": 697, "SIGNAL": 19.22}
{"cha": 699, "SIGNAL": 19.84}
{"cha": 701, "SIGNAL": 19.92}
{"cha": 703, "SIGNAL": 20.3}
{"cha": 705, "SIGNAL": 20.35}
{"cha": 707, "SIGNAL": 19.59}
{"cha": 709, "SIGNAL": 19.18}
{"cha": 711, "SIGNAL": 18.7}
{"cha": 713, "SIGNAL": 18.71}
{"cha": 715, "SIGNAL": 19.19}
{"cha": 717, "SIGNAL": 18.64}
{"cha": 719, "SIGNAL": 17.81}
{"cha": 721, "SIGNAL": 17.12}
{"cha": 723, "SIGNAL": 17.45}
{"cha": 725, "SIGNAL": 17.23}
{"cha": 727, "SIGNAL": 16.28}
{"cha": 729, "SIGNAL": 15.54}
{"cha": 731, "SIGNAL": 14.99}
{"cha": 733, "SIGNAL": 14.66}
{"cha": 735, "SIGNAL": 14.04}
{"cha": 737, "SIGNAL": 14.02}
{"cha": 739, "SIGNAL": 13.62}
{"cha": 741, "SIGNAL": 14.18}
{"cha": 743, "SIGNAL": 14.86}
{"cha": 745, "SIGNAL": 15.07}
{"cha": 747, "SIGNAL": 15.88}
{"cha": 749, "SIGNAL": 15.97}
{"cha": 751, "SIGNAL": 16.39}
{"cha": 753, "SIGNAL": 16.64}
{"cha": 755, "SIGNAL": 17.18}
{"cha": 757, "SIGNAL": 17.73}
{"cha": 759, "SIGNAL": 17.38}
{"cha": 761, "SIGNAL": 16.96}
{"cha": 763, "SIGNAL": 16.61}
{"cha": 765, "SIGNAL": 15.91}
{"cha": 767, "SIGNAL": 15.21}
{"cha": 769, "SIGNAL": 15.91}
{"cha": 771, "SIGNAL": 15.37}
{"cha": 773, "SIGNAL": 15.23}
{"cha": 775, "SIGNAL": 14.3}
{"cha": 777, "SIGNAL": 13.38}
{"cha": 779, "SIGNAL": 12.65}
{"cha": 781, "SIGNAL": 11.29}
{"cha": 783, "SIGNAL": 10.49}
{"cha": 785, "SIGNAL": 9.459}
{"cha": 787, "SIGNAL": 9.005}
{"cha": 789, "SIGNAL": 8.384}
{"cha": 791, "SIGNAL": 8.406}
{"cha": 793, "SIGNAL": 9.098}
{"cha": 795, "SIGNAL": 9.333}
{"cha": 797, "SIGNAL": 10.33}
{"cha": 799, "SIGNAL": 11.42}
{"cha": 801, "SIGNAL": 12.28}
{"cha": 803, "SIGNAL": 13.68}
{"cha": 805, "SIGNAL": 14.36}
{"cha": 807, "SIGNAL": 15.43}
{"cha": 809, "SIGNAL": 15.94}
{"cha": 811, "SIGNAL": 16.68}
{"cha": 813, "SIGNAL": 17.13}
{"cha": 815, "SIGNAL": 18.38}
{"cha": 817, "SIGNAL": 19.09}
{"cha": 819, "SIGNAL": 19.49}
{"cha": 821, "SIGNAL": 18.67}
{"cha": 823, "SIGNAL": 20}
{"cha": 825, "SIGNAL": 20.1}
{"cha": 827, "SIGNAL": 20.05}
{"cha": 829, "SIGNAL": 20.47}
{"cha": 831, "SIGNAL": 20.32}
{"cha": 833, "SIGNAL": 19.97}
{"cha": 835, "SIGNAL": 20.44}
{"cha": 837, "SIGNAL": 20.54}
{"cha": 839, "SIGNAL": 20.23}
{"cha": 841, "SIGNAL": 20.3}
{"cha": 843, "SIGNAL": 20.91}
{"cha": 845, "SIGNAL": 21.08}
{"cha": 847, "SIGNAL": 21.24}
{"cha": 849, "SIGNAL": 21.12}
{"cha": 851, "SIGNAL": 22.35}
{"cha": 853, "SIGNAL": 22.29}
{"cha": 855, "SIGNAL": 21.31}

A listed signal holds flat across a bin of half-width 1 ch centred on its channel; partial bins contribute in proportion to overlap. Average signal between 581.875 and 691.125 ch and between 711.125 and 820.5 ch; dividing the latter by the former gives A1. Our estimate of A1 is 0.7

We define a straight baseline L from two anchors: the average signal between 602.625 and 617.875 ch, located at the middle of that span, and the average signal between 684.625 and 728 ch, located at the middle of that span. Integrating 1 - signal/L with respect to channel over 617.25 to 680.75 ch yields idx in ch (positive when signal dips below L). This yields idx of 3.8 ch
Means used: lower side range 24.1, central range 20.6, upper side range 19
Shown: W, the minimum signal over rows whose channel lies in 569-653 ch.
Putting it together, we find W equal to 12.79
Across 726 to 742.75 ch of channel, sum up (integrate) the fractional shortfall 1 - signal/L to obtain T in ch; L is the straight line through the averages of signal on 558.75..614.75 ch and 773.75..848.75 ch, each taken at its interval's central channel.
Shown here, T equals 3.2 ch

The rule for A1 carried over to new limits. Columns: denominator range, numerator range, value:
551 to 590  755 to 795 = 0.60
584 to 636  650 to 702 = 0.96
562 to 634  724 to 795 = 0.66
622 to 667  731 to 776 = 0.75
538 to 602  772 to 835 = 0.67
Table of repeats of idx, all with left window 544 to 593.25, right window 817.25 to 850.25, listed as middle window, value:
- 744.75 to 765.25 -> 4.20 ch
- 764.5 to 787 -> 8.05 ch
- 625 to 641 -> 0.70 ch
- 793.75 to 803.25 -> 4.34 ch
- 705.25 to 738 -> 6.16 ch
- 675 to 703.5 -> 1.38 ch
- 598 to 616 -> -1.64 ch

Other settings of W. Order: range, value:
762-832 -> 8.384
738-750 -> 13.62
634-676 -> 19.74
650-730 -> 15.54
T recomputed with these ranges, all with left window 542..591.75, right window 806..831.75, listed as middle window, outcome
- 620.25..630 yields 2.9 ch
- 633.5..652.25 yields -1.6 ch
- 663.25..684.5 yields -0.2 ch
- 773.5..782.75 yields 3.1 ch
